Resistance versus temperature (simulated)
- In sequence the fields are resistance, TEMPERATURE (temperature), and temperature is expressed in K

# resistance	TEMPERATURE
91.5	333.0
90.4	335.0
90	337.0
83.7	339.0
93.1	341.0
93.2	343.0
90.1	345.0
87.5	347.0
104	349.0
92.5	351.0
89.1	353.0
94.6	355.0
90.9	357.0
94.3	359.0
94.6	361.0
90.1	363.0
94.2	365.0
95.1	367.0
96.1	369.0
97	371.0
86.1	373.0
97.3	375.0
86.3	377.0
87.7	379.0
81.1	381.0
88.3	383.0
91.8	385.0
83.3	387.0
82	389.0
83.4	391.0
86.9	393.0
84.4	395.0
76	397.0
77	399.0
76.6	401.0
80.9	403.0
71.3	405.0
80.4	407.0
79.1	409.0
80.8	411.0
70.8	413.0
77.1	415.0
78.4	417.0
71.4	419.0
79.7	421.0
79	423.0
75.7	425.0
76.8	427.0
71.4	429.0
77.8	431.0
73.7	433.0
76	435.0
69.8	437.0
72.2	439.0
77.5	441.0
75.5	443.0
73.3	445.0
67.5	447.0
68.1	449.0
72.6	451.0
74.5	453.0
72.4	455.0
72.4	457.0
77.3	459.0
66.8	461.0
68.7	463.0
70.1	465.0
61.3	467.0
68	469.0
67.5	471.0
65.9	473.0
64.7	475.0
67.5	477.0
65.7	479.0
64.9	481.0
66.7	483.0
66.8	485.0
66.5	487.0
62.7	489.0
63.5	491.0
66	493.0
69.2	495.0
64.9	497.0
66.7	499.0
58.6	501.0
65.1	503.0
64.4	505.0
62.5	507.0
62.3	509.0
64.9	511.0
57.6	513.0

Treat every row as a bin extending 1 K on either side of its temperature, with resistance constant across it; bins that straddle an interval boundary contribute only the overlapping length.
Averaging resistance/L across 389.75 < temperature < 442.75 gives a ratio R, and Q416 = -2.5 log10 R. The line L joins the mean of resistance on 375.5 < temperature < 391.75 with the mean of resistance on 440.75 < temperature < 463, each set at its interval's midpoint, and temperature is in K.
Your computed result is 0.03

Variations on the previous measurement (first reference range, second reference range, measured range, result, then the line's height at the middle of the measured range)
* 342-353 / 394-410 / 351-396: -0.048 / 86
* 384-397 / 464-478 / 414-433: 0.013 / 77.1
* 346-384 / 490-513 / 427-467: 0.042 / 75.2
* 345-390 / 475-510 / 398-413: 0.075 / 83.1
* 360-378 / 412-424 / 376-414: 0.033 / 84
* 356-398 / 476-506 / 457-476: 0.037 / 70.4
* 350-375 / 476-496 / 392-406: 0.080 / 85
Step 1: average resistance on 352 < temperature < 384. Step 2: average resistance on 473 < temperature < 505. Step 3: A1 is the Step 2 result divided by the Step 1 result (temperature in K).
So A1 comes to 0.7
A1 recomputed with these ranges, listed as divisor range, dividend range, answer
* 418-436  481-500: 0.87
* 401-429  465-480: 0.86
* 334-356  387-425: 0.86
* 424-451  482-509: 0.88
